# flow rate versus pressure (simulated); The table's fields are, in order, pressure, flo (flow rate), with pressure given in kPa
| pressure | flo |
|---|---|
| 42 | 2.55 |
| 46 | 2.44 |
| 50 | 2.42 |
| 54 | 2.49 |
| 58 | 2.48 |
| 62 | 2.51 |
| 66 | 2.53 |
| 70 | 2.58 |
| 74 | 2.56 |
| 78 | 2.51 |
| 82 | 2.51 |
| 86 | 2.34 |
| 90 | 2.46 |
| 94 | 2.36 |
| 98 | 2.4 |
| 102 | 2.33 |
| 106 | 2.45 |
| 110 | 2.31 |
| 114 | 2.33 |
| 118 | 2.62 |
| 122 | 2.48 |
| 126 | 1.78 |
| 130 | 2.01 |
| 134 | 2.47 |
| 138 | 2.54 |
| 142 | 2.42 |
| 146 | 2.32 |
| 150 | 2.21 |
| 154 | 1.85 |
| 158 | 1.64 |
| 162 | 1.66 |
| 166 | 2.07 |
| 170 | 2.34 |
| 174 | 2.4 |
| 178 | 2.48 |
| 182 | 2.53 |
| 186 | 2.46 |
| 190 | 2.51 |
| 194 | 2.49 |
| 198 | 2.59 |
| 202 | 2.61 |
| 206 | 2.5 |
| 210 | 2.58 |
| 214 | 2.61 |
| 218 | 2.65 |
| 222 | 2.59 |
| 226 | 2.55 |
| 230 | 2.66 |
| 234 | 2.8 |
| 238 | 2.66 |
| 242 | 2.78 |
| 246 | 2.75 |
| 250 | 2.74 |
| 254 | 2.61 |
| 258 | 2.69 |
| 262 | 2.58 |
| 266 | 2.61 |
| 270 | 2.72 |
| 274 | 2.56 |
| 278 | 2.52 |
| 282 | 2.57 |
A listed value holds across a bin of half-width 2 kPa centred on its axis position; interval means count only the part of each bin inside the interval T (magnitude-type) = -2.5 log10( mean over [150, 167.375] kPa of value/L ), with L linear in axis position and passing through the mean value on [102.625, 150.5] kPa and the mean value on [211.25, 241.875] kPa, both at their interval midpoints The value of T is 0.30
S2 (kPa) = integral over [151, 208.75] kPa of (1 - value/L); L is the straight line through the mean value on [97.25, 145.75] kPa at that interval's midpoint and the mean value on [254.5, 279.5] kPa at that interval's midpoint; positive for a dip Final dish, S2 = 3.7 kPa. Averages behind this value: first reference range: 2.34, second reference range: 2.62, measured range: 2.3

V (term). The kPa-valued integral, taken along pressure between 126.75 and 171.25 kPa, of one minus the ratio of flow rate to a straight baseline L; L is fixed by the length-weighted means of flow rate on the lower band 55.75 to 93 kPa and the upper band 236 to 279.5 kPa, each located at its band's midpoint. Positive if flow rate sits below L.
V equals 7.55 kPa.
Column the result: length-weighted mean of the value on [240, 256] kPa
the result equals 2.72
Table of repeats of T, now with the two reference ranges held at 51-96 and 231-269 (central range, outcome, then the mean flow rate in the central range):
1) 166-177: 0.121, 2.33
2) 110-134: 0.123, 2.27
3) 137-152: 0.090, 2.36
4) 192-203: 0.029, 2.56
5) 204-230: 0.027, 2.59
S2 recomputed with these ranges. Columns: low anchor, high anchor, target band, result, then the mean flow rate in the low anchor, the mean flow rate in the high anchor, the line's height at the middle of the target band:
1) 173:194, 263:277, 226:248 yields -1.3 kPa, 2.48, 2.62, 2.57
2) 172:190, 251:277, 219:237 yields -0.6 kPa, 2.47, 2.63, 2.56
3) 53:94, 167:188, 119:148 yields 1.8 kPa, 2.49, 2.42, 2.45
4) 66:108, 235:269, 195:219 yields 0.3 kPa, 2.45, 2.68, 2.62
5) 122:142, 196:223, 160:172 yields 1.9 kPa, 2.25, 2.59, 2.4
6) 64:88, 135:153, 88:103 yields 0.4 kPa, 2.5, 2.35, 2.46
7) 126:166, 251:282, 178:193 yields -1.5 kPa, 2.1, 2.61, 2.27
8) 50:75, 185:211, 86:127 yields 2.5 kPa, 2.52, 2.54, 2.52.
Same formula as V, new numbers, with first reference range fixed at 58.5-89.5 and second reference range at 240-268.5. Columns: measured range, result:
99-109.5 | 0.6 kPa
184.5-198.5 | 0.6 kPa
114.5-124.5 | 0.3 kPa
